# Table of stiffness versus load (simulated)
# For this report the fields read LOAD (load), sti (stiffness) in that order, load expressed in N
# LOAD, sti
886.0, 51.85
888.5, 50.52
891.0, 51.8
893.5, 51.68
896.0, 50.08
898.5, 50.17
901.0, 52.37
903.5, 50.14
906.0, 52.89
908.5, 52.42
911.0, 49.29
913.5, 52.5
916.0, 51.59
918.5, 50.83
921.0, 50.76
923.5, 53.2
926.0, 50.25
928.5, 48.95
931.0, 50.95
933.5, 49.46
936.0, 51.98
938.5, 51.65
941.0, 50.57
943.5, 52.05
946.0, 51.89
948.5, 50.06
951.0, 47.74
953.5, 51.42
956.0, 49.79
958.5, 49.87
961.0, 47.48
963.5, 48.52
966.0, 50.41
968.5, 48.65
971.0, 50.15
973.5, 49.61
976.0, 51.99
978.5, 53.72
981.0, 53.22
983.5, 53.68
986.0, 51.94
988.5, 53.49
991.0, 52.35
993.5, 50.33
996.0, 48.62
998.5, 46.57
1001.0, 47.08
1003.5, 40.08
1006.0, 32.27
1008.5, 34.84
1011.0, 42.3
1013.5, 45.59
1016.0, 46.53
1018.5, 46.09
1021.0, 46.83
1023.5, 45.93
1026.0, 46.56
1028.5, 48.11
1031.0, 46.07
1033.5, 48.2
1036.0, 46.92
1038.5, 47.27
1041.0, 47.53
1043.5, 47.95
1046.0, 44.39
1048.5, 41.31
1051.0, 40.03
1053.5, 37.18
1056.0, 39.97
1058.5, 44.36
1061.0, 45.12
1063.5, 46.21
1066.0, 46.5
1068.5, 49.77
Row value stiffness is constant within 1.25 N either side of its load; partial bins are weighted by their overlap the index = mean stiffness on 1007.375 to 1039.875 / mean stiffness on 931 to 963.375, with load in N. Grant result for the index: 0.91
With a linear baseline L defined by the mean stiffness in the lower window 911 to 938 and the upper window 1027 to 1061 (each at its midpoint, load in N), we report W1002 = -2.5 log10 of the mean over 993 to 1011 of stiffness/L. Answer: 0.11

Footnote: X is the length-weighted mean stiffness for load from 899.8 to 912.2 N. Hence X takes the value 51.4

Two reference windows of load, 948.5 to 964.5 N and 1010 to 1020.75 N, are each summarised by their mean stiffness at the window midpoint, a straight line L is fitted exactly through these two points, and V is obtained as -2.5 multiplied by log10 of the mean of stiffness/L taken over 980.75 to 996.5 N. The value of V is -0.11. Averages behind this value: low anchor 49.2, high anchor 45.4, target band 52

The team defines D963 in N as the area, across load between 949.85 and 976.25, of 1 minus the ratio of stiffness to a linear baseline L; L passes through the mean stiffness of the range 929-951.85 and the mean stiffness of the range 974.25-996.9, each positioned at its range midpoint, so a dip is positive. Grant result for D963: 0.98 N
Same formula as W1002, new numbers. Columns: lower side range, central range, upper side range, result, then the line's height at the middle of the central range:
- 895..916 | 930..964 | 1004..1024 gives -0.05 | 47.8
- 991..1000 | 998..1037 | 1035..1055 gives 0.06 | 46.8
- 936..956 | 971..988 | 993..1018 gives -0.13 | 46.6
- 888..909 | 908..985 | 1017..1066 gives -0.03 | 49.2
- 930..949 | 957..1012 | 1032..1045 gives 0.03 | 49.5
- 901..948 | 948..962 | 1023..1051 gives 0.01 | 49.8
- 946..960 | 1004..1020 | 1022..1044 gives 0.16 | 47.9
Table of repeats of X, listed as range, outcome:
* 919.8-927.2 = 51.4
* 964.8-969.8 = 49.5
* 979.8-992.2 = 52.9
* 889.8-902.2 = 51.2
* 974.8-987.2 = 52.9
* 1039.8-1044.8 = 47.7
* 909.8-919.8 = 51.1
